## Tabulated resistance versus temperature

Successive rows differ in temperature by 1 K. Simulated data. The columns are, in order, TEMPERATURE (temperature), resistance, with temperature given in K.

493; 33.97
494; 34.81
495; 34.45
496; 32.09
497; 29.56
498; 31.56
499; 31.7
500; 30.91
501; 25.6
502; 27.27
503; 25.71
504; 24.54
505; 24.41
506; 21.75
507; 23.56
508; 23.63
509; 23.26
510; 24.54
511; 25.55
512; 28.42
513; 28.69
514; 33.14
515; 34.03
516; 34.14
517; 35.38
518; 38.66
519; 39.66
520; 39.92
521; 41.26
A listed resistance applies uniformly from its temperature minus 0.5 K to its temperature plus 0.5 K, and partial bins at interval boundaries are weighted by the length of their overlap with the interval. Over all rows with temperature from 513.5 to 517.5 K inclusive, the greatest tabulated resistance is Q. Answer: 35.38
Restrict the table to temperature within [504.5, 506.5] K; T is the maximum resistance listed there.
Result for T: 24.41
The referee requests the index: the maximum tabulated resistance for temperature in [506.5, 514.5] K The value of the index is 33.14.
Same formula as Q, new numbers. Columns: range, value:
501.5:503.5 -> 27.27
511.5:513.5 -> 28.69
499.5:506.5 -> 30.91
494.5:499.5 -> 34.45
